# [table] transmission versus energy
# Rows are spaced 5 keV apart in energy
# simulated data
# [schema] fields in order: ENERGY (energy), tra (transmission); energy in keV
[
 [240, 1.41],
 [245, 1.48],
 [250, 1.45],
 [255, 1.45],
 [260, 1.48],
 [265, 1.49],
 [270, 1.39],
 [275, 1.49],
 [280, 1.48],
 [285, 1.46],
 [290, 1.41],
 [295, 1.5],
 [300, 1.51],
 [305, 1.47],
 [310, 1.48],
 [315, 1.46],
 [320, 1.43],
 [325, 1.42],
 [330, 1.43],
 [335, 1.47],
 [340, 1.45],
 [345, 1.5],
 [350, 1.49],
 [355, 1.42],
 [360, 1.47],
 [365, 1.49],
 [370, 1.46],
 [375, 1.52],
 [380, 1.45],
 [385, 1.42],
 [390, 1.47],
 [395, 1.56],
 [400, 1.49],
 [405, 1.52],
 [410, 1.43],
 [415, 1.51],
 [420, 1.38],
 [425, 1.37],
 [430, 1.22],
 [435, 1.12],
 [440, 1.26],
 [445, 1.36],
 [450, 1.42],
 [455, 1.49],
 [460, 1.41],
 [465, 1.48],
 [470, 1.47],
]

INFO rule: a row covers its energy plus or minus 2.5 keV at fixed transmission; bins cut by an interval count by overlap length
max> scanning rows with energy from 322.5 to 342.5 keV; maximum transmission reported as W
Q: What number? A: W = 1.47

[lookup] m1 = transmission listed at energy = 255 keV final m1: 1.45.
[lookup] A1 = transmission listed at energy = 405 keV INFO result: 1.52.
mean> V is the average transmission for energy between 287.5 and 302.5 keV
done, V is 1.47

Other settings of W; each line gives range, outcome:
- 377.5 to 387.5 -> 1.45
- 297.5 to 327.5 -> 1.51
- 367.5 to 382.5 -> 1.52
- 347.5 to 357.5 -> 1.49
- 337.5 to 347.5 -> 1.5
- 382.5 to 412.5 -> 1.56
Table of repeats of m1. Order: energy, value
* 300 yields 1.51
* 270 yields 1.39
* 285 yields 1.46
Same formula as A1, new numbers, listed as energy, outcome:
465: 1.48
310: 1.48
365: 1.49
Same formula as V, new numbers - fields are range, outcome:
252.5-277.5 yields 1.46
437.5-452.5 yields 1.35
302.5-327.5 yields 1.45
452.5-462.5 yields 1.45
